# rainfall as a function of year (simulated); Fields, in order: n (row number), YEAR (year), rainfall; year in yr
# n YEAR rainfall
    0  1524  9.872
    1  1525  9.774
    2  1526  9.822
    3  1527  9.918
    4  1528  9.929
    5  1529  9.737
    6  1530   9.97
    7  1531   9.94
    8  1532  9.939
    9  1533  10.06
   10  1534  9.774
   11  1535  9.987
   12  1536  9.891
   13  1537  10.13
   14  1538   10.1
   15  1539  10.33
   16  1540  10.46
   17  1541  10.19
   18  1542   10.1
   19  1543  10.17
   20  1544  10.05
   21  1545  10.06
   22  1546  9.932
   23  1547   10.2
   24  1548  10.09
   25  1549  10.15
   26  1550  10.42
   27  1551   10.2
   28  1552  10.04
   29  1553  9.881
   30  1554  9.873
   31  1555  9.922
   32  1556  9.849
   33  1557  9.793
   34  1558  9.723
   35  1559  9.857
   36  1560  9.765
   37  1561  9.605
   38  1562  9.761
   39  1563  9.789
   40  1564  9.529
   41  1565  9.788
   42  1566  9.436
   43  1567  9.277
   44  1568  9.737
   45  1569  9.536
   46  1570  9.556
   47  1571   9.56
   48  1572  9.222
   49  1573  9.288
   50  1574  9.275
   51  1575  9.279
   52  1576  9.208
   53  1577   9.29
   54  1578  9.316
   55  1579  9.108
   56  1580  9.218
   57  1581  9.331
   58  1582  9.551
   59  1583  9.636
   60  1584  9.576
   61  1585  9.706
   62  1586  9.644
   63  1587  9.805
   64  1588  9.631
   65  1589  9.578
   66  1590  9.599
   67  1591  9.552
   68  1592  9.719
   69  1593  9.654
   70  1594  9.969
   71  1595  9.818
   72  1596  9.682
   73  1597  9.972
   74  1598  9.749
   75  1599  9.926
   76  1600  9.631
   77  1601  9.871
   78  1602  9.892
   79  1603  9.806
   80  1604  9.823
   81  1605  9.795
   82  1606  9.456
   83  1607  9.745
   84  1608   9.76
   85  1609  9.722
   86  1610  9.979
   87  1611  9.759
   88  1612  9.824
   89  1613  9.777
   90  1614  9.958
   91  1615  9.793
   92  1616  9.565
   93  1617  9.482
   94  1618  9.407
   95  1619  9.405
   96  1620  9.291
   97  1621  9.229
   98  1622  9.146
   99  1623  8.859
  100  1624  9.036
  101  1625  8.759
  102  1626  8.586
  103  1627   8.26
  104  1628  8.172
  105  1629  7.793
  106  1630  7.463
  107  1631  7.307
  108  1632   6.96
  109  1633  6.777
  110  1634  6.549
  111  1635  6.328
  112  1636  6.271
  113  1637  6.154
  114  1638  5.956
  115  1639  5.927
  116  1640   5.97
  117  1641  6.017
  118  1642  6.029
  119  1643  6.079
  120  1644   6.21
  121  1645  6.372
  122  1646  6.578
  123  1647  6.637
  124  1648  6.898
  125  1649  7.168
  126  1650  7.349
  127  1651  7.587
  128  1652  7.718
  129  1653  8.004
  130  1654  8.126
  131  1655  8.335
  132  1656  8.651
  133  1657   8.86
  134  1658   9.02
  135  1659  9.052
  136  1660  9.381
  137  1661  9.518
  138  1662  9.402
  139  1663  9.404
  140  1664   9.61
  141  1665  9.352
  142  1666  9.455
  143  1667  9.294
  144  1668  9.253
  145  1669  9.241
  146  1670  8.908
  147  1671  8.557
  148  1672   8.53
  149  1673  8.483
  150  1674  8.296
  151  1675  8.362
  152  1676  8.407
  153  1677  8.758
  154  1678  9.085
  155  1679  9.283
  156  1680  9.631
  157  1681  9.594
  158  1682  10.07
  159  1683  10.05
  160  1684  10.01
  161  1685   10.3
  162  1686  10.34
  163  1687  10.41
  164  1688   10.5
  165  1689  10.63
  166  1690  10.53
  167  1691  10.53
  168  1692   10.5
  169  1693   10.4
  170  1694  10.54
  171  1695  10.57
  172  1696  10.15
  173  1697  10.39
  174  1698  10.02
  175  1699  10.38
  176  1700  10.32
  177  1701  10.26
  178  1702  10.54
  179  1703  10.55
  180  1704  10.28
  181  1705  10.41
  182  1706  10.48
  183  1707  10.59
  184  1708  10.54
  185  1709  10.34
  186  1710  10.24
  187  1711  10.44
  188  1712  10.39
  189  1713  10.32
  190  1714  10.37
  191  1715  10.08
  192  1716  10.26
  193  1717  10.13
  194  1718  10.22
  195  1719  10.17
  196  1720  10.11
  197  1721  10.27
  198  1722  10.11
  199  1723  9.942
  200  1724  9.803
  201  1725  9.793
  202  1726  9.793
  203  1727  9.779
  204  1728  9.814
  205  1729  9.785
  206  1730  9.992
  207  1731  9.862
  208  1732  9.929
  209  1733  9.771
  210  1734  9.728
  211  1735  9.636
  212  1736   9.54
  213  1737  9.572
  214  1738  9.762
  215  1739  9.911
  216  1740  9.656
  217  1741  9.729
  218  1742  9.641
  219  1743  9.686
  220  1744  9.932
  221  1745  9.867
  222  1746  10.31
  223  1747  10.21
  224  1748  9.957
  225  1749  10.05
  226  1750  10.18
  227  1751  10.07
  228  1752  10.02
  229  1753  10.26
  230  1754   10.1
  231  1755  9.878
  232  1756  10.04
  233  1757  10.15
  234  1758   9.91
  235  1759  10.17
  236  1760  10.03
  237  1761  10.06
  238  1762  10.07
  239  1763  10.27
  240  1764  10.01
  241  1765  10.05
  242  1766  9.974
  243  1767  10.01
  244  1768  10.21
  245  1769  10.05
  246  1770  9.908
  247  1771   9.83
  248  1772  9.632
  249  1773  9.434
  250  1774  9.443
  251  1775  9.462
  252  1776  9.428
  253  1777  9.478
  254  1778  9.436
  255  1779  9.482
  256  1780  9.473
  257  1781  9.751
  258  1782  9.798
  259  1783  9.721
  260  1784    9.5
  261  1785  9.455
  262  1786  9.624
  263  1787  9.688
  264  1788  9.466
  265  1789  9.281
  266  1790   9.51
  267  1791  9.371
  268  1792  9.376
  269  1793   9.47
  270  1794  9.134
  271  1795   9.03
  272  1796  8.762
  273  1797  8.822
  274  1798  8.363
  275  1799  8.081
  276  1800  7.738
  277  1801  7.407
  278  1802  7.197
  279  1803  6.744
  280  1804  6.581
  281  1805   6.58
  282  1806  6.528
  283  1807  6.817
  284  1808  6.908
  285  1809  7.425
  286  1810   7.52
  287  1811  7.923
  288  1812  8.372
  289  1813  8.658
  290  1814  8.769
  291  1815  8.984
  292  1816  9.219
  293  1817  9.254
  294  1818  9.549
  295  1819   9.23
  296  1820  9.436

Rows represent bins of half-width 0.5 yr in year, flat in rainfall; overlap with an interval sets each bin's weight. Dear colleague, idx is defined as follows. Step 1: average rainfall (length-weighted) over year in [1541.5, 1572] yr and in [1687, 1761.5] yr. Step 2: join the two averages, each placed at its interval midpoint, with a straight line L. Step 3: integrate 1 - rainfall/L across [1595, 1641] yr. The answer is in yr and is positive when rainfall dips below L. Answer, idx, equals 5.7 yr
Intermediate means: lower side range 9.84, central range 8.71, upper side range 10.1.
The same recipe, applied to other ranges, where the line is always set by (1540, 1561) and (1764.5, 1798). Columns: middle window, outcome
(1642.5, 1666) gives 4.1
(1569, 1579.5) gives 0.7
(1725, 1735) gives -0.2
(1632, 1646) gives 5.1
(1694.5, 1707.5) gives -0.9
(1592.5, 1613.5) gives 0.2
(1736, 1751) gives -0.4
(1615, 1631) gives 1.7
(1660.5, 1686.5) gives 1.3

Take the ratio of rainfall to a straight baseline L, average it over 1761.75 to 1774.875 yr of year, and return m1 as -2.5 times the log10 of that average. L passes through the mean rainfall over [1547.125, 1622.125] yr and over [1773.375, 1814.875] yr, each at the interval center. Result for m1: -0.13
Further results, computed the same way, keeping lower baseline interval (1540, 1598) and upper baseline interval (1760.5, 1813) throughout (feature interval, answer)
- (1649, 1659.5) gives 0.15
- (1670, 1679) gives 0.09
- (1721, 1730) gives -0.08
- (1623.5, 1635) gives 0.23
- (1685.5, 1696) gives -0.13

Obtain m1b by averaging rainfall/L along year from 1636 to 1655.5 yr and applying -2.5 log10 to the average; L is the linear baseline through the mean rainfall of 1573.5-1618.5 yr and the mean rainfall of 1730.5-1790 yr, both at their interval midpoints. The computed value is 0.39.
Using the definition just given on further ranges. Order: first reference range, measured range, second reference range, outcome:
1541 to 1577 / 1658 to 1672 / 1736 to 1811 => 0.04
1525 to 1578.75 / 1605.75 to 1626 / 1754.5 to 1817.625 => 0.02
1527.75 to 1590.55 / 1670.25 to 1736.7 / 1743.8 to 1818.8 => -0.06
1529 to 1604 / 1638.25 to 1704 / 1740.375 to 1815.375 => 0.07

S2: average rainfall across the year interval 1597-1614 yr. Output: 9.79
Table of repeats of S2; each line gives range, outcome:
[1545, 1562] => 9.95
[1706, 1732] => 10.1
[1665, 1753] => 9.91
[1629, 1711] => 8.81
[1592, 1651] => 8.41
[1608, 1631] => 9.12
